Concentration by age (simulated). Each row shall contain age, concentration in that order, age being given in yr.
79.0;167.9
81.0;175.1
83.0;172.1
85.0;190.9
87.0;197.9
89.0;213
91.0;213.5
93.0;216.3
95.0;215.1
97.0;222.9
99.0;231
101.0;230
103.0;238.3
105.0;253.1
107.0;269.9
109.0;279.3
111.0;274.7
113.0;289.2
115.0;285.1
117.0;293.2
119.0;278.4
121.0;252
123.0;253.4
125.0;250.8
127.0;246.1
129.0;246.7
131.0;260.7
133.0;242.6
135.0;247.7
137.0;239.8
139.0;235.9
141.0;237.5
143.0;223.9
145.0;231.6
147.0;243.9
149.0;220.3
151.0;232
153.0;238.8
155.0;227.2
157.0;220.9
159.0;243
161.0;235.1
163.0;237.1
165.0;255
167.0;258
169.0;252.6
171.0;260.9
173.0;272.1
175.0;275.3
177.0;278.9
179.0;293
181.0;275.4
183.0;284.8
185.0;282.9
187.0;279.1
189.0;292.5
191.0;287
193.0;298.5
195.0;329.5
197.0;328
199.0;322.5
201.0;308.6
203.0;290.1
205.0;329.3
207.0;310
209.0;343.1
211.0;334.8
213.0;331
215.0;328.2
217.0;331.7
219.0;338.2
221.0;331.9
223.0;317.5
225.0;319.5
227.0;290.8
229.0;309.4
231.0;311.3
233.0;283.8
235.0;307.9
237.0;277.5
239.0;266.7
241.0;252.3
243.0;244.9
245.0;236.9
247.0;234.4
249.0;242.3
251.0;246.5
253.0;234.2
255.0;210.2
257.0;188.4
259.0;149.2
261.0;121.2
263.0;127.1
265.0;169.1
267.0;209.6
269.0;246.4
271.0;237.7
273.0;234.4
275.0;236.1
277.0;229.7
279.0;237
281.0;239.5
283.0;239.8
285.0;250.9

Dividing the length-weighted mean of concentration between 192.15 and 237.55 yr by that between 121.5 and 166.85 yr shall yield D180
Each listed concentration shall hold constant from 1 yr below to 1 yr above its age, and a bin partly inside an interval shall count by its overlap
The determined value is 1.32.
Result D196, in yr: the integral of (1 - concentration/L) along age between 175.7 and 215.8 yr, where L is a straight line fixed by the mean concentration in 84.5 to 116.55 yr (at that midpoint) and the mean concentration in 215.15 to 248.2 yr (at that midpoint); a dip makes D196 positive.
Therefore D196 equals -4.1 yr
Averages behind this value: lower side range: 240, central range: 306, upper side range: 292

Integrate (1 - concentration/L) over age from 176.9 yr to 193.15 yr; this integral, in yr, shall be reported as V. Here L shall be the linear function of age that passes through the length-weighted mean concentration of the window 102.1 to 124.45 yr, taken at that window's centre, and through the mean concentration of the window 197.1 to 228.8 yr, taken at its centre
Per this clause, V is 1.1 yr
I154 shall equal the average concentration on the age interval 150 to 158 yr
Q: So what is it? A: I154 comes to 230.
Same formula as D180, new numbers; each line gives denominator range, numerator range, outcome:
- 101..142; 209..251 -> 1.14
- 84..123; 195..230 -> 1.31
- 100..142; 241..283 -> 0.84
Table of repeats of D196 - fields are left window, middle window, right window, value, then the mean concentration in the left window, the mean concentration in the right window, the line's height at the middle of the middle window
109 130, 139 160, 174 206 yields 3.6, 268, 297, 280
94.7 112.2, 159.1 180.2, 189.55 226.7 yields 2.3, 248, 320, 294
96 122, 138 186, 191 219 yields 7.2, 261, 321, 294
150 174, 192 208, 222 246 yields -2.9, 244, 285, 266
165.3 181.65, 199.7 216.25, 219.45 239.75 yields -1.8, 270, 303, 290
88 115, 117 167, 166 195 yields 3.6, 244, 280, 262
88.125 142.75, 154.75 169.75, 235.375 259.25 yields 0.2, 248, 237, 244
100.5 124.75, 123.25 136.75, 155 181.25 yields 0.8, 267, 257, 263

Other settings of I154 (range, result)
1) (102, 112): 263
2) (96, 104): 231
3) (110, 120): 284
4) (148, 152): 226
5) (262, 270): 188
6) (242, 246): 241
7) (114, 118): 289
